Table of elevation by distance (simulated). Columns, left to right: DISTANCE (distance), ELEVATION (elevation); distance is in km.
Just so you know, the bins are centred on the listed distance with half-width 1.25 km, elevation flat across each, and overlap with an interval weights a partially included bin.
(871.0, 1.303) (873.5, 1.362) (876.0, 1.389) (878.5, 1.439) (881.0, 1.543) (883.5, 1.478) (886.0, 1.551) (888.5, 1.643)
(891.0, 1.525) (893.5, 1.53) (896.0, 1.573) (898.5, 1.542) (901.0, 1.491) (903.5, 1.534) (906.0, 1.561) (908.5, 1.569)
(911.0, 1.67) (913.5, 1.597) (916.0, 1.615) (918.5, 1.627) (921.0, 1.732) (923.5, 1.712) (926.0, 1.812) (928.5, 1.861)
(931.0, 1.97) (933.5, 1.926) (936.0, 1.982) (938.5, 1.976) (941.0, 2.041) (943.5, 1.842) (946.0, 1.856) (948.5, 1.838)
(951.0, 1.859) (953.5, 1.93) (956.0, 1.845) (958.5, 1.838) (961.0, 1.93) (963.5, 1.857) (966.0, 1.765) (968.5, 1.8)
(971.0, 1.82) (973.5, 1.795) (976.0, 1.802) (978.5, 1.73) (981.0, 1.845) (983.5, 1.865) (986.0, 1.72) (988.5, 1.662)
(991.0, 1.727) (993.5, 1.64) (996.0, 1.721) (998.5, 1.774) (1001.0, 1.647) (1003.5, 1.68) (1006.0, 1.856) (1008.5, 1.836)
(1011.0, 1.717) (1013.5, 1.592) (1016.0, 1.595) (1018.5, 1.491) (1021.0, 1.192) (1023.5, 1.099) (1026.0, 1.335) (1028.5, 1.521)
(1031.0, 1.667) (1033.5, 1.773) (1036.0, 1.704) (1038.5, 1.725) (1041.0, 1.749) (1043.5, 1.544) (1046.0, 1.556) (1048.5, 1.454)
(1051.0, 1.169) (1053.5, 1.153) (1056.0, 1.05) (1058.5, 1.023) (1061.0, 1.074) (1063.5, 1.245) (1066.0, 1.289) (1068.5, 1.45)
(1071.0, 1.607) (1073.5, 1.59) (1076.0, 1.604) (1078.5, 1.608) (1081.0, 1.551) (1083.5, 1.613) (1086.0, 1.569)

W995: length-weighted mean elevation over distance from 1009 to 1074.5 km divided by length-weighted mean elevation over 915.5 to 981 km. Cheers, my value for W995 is 0.8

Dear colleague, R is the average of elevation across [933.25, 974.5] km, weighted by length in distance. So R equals 1.88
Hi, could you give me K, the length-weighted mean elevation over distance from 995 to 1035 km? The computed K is 1.59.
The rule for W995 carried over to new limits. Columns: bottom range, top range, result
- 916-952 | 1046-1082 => 0.73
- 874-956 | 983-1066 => 0.90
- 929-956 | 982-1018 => 0.89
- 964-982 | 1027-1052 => 0.88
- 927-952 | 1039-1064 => 0.69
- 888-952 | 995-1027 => 0.92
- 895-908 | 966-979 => 1.16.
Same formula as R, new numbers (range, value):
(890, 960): 1.75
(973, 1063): 1.56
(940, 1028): 1.73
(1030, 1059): 1.47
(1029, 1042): 1.71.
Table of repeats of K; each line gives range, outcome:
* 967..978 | 1.8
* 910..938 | 1.78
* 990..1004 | 1.7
